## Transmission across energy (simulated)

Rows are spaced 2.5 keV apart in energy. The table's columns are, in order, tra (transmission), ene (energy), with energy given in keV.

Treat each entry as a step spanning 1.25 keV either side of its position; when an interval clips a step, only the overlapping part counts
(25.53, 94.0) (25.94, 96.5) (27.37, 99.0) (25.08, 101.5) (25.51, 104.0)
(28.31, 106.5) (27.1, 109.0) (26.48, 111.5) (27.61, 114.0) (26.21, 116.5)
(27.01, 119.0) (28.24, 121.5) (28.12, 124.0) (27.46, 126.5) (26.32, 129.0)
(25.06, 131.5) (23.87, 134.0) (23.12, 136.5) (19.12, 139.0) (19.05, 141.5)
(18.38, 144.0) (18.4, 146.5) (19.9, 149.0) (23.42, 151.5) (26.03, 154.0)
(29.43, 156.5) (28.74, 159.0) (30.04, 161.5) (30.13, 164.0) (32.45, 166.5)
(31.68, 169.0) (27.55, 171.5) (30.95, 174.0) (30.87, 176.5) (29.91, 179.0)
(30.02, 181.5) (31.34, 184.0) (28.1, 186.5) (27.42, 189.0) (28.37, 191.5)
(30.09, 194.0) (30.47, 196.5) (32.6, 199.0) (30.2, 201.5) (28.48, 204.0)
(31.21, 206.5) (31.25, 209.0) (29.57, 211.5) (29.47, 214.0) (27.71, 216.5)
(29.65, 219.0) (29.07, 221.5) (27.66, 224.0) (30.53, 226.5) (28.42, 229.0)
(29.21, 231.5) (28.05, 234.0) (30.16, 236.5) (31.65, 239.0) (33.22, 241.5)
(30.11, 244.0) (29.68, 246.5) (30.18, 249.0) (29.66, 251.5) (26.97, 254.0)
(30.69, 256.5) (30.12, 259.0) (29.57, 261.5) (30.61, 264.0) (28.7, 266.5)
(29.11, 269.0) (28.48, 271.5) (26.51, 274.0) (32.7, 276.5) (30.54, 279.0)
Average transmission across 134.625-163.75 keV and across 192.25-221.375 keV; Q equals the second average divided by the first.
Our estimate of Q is 1.3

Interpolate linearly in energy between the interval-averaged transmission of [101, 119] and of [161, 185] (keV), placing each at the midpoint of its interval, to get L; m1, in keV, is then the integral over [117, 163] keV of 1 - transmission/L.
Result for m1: 6.3 keV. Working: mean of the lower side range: 26.7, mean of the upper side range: 30.5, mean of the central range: 24.6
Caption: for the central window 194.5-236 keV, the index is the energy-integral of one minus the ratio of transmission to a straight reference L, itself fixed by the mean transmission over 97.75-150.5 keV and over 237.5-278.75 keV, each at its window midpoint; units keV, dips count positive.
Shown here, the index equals -2.1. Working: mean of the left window 24.6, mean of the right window 29.9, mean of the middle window 29.6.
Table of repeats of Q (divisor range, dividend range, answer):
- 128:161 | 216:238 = 1.25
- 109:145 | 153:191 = 1.19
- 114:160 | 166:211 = 1.23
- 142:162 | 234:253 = 1.27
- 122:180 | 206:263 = 1.14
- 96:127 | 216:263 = 1.10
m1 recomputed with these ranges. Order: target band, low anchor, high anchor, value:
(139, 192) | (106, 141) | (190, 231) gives 1.3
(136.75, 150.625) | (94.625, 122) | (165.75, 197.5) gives 4.4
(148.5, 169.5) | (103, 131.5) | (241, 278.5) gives -0.2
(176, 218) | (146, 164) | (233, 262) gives -3.2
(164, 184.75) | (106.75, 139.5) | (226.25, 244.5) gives -2.0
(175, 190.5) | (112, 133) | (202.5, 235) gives -0.7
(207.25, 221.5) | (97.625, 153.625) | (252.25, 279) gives -1.0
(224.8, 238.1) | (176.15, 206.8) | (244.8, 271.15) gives 0.2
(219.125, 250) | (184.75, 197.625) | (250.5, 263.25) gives -0.6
